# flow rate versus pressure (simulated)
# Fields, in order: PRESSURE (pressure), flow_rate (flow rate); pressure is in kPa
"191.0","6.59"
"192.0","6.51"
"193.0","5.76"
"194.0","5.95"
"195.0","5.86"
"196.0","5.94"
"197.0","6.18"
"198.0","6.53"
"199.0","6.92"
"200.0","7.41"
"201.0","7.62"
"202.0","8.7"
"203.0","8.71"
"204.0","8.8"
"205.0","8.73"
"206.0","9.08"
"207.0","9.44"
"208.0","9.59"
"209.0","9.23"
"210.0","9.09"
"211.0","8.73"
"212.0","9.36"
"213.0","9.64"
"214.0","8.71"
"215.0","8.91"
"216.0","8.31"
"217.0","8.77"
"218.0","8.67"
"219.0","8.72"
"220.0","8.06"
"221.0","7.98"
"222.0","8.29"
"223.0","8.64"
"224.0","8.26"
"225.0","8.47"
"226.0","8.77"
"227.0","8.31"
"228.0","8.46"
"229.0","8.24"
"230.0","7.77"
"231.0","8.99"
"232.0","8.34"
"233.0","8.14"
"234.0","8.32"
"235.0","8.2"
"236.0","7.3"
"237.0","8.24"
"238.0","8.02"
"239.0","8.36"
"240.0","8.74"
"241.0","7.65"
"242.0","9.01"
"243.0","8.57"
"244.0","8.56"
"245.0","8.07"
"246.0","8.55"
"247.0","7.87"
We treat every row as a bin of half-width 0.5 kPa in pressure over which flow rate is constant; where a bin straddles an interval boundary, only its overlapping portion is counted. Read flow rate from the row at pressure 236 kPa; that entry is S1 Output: 7.3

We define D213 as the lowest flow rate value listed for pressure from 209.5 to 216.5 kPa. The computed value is 8.31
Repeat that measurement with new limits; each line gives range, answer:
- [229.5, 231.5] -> 7.77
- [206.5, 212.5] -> 8.73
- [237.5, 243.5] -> 7.65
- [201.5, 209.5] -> 8.7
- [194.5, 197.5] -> 5.86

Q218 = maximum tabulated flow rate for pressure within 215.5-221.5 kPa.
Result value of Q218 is 8.77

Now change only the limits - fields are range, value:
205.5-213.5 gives 9.64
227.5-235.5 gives 8.99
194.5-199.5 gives 6.92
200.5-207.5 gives 9.44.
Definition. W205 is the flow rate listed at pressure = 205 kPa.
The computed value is 8.73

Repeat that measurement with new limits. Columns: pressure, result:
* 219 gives 8.72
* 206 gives 9.08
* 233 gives 8.14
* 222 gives 8.29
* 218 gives 8.67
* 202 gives 8.7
